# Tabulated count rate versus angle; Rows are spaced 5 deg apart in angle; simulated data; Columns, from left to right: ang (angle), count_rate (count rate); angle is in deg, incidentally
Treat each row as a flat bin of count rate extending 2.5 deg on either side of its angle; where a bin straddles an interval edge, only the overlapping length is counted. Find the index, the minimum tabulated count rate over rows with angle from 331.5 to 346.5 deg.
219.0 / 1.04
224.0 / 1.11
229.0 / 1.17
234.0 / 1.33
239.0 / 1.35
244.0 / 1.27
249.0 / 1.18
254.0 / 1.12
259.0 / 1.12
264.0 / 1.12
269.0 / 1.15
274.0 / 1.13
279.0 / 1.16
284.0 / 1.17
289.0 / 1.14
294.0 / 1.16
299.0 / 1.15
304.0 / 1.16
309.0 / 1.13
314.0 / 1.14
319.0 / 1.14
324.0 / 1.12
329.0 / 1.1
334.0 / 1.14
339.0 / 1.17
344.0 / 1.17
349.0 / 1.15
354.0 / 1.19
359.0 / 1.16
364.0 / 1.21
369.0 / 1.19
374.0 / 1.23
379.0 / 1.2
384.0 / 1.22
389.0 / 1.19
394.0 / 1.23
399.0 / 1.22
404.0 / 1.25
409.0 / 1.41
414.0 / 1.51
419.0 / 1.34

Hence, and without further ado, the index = 1.14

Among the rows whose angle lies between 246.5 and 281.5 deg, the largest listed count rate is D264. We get 1.18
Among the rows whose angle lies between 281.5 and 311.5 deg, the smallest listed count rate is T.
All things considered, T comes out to 1.13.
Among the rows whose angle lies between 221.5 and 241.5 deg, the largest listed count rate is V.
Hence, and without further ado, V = 1.35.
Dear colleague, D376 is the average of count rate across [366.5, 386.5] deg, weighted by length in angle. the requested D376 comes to 1.21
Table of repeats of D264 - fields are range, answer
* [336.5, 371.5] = 1.21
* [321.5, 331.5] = 1.12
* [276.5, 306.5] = 1.17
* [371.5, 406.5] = 1.25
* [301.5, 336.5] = 1.16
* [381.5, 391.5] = 1.22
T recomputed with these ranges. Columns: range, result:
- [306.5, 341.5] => 1.1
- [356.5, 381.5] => 1.16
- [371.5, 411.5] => 1.19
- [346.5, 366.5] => 1.15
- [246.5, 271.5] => 1.12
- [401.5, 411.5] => 1.25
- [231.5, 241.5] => 1.33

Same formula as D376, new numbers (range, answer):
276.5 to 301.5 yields 1.16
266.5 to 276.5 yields 1.14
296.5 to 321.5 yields 1.14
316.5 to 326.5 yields 1.13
